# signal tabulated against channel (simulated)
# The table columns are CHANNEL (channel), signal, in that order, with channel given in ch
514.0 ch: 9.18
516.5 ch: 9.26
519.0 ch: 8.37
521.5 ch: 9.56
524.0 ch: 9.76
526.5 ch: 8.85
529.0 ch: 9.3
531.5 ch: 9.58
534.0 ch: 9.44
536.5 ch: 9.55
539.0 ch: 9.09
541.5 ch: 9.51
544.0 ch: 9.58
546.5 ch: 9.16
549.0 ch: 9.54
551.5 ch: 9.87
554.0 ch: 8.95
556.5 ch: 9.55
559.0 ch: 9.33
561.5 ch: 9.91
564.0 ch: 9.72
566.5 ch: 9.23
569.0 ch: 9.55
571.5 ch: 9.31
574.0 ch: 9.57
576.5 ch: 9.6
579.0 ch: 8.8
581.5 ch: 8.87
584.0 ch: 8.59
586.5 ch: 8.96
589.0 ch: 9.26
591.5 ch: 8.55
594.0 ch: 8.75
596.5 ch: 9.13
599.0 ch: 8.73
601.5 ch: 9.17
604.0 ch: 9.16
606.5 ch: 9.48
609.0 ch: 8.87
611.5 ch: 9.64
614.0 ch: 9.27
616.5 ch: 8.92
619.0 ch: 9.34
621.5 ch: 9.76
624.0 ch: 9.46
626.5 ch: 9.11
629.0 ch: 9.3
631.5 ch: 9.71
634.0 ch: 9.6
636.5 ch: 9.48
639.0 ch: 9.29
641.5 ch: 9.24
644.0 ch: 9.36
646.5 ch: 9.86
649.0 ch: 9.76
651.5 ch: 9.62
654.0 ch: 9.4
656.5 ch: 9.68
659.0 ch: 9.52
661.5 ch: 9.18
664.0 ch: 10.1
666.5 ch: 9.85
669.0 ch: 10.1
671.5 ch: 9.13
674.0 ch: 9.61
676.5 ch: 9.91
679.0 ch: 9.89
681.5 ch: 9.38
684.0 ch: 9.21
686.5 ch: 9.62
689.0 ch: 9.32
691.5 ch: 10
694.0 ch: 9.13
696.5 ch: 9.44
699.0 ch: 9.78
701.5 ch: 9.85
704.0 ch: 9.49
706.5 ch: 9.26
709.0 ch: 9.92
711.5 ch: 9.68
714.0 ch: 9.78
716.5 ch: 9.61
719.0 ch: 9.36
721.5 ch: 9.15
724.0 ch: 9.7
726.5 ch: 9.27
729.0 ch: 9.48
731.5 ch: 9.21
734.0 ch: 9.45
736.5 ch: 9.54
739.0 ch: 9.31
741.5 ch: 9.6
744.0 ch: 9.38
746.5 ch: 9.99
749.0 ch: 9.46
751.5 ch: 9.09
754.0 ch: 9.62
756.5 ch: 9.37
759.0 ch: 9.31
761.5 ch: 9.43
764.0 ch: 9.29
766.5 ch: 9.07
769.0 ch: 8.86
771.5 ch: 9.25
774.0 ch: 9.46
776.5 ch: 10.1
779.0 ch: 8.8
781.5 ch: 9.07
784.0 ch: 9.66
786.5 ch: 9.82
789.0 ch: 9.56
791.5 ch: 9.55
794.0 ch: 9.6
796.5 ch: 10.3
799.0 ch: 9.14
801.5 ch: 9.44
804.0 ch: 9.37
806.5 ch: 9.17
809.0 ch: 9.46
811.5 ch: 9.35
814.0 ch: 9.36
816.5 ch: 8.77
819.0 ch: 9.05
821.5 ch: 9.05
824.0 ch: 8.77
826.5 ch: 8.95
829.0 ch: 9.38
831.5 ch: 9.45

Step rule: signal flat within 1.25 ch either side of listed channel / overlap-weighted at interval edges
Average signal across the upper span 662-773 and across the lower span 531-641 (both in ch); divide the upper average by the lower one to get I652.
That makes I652 1.02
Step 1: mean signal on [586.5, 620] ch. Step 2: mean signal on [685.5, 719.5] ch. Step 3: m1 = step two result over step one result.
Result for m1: 1.1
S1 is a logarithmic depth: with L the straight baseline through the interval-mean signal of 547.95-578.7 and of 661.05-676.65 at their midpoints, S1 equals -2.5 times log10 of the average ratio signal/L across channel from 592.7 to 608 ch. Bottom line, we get 0.06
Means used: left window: 9.49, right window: 9.71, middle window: 9.07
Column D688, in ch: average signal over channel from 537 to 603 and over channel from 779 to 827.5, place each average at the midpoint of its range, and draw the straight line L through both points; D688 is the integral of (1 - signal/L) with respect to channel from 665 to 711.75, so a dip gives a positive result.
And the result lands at -1.6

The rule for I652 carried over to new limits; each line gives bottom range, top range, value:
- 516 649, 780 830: 1.00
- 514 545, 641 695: 1.03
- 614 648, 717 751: 1.00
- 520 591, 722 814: 1.01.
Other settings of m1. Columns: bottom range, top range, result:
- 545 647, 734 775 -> 1.01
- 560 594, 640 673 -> 1.04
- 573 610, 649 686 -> 1.07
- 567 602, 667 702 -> 1.06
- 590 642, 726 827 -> 1.01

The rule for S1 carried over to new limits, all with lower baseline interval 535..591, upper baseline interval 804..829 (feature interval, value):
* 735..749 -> -0.042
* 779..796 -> -0.043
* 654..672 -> -0.046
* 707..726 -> -0.042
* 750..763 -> -0.022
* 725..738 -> -0.023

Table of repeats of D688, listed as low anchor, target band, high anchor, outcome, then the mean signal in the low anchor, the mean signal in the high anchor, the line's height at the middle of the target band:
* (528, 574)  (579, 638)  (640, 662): 2.0 ch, 9.46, 9.52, 9.49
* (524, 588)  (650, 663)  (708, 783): -0.2 ch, 9.34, 9.42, 9.38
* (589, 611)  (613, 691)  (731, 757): -2.9 ch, 9.02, 9.47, 9.18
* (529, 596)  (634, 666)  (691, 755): -0.5 ch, 9.3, 9.52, 9.42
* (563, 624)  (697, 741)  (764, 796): -0.9 ch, 9.18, 9.42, 9.34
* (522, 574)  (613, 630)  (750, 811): 0.2 ch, 9.44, 9.41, 9.43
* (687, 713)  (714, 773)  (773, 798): 1.2 ch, 9.59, 9.59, 9.59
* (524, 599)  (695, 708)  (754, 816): -0.3 ch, 9.28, 9.4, 9.36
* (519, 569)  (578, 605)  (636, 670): 1.7 ch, 9.42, 9.6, 9.5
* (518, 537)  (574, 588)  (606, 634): 0.5 ch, 9.3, 9.36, 9.34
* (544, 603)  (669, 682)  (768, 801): -0.4 ch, 9.23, 9.48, 9.35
